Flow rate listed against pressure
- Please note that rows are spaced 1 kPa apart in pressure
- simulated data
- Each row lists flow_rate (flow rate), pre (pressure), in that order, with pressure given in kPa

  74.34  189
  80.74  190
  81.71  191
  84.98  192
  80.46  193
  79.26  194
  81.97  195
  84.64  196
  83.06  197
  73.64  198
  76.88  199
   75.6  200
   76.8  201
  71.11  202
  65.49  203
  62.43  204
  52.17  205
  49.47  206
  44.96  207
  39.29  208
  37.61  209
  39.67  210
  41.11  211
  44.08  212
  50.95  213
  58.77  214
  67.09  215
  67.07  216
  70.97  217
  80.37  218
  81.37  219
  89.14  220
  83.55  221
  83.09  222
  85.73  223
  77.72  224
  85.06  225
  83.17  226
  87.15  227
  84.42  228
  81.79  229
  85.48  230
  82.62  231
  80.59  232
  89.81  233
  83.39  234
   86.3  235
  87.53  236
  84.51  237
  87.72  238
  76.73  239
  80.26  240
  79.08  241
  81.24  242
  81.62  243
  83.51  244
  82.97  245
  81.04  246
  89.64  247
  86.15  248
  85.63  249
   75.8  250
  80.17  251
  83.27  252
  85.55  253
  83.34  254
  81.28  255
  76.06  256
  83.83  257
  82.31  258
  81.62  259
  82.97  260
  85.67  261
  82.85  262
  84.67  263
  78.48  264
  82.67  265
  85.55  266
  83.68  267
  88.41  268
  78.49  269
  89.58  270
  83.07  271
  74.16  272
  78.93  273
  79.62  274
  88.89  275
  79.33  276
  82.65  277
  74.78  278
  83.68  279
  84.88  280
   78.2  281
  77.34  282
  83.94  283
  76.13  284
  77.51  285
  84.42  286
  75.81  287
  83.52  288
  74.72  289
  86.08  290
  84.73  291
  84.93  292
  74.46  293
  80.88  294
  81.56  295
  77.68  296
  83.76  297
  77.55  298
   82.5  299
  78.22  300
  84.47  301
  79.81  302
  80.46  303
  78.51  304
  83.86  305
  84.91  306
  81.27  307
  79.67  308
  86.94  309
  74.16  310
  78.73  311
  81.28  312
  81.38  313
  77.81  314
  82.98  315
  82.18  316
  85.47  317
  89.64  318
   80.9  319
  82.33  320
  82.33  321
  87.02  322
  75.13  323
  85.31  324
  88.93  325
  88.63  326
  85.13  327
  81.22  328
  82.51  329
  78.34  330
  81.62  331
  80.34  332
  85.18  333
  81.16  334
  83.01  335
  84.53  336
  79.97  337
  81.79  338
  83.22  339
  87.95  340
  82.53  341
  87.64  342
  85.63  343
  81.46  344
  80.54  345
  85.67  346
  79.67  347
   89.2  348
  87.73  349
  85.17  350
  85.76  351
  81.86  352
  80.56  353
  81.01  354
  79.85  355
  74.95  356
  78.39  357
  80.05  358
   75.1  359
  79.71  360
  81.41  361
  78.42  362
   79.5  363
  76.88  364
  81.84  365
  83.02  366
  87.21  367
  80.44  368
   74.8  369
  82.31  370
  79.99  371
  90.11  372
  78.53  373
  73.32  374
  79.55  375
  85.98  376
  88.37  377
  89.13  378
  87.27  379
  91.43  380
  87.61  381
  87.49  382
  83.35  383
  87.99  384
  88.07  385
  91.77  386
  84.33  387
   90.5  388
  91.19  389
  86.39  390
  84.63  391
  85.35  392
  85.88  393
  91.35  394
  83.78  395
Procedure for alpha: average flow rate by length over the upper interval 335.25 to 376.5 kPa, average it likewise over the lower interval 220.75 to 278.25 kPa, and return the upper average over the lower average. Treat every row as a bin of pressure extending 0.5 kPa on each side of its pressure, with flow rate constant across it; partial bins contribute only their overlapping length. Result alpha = 0.99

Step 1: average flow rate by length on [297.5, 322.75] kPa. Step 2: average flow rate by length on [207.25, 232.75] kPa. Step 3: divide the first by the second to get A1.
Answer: 1.2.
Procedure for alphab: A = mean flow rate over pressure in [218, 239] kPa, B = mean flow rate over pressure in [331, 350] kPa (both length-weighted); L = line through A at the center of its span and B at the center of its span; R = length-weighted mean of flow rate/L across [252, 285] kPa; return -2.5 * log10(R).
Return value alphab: 0.03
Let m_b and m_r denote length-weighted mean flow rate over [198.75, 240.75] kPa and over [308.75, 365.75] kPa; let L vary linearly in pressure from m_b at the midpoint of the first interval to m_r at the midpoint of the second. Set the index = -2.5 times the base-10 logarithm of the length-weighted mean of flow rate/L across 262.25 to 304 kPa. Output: -0.05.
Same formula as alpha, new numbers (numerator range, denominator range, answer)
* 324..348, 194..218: 1.34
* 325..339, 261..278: 1.00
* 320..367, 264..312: 1.02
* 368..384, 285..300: 1.04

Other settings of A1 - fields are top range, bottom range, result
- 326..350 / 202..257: 1.12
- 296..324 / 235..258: 0.99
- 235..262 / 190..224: 1.21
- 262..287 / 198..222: 1.30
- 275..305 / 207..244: 1.08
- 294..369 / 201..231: 1.21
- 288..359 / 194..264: 1.08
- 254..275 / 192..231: 1.17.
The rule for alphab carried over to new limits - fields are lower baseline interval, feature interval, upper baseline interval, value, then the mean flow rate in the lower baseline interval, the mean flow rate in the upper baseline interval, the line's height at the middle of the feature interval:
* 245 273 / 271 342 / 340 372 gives 0.008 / 82.7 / 81.8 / 82.3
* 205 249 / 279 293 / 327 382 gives -0.037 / 74.4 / 82.5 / 78.1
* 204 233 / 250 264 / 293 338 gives -0.115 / 68.6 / 81.9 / 73.9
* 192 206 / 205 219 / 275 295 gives 0.350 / 73.6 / 80.7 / 74.7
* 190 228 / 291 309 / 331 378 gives -0.049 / 70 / 82.1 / 77.5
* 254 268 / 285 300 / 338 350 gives 0.036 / 82.7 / 84.6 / 83.4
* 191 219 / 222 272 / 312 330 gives -0.163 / 65.1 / 83.3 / 71.6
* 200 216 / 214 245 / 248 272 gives -0.230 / 54.5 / 82.7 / 66.2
